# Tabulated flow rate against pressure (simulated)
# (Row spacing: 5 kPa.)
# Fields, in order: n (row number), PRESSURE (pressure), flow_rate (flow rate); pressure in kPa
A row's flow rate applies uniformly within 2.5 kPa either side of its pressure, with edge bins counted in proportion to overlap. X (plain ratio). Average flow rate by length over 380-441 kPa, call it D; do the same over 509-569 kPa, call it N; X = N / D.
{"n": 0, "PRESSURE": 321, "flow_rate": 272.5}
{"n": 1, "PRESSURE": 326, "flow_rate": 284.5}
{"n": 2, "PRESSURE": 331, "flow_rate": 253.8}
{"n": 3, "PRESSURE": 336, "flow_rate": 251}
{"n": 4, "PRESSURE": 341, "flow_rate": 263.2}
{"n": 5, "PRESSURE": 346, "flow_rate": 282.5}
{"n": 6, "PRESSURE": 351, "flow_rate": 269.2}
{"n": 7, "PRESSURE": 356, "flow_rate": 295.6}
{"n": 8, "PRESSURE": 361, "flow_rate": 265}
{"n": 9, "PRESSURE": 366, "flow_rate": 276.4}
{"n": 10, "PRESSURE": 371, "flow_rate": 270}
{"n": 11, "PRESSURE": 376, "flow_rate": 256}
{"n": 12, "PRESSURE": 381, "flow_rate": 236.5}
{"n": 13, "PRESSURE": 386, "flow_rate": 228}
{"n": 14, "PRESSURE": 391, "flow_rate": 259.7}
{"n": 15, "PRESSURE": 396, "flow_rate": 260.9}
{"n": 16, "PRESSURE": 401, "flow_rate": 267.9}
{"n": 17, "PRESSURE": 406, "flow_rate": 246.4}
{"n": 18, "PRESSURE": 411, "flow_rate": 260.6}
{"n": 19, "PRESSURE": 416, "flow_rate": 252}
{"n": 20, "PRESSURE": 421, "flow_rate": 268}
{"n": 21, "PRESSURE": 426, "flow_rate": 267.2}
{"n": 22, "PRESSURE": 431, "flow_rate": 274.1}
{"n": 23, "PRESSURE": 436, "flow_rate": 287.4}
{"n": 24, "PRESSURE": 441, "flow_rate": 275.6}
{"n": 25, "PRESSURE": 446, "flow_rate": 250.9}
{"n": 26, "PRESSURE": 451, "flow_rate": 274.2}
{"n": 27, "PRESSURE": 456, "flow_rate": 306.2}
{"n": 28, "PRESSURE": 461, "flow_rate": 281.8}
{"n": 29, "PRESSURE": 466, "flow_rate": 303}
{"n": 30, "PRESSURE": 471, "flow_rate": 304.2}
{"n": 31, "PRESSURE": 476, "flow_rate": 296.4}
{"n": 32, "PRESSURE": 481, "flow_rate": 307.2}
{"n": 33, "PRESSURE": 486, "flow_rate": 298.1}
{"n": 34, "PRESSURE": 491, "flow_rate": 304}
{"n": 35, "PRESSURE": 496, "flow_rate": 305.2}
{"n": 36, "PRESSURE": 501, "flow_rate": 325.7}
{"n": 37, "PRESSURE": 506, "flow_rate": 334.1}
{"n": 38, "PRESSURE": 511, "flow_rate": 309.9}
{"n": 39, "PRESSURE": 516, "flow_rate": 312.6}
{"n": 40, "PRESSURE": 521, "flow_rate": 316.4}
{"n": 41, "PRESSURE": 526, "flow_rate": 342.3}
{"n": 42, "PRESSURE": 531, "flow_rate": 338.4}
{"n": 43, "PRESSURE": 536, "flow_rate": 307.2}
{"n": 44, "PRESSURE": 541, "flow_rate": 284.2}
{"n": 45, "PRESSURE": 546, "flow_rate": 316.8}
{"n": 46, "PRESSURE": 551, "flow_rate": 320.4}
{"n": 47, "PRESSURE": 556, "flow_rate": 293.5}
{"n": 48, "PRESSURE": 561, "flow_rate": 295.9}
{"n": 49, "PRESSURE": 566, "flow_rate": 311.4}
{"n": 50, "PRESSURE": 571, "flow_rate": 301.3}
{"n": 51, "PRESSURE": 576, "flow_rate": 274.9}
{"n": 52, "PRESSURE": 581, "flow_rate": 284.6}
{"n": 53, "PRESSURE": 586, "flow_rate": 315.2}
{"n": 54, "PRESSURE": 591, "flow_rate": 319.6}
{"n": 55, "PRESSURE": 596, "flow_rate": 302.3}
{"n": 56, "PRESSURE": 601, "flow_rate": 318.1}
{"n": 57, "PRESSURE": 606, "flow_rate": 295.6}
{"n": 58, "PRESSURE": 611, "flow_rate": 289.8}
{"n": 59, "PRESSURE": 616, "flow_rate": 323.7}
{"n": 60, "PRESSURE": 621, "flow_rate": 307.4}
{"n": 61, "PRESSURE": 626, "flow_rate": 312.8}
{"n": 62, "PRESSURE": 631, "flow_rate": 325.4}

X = 1.2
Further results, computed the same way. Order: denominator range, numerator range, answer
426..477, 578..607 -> 1.08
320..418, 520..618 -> 1.17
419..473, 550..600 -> 1.07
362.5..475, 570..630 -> 1.13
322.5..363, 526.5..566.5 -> 1.15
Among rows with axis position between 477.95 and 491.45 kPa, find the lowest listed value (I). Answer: 298.1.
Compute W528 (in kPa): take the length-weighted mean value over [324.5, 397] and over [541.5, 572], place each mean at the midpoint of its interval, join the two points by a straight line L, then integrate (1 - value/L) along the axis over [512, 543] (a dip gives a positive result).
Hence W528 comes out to -1.9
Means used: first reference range 263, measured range 317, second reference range 305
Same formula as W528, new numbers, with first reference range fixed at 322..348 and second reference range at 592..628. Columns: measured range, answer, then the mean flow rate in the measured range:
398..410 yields 0.84 kPa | 258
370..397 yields 2.35 kPa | 250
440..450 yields 0.71 kPa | 263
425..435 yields 0.26 kPa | 274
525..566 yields -1.82 kPa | 311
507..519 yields -0.86 kPa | 314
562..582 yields 0.53 kPa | 294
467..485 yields -0.90 kPa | 302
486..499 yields -0.62 kPa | 304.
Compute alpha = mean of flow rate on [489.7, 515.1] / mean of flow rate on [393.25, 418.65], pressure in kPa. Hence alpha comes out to 1.23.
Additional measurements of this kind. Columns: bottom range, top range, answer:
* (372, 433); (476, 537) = 1.23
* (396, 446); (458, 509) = 1.15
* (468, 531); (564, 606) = 0.96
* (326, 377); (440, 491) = 1.08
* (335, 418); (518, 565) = 1.20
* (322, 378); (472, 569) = 1.15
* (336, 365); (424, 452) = 0.99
